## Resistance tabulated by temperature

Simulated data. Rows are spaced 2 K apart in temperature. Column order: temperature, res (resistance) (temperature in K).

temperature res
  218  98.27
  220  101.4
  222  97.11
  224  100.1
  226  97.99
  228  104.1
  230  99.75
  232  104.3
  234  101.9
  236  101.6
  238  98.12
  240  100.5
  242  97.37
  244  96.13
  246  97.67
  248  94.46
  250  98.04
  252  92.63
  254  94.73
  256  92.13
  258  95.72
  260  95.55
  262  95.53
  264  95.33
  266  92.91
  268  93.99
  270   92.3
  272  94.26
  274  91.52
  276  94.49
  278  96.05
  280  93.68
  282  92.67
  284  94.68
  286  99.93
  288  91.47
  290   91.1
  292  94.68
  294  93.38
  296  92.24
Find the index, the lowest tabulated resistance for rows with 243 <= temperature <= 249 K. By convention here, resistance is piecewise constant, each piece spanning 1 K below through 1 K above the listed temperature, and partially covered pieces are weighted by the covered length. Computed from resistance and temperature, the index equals 94.46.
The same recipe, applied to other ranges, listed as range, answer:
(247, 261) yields 92.13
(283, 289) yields 91.47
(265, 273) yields 92.3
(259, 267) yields 92.91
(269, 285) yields 91.52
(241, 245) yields 96.13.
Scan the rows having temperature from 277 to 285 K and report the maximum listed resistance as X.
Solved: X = 96.05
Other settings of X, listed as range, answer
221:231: 104.1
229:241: 104.3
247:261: 98.04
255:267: 95.72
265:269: 93.99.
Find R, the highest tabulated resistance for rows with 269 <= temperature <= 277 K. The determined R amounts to 94.49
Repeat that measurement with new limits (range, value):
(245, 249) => 97.67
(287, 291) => 91.47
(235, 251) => 101.6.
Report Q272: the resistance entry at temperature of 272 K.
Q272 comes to 94.26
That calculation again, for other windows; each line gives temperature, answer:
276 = 94.49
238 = 98.12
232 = 104.3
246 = 97.67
